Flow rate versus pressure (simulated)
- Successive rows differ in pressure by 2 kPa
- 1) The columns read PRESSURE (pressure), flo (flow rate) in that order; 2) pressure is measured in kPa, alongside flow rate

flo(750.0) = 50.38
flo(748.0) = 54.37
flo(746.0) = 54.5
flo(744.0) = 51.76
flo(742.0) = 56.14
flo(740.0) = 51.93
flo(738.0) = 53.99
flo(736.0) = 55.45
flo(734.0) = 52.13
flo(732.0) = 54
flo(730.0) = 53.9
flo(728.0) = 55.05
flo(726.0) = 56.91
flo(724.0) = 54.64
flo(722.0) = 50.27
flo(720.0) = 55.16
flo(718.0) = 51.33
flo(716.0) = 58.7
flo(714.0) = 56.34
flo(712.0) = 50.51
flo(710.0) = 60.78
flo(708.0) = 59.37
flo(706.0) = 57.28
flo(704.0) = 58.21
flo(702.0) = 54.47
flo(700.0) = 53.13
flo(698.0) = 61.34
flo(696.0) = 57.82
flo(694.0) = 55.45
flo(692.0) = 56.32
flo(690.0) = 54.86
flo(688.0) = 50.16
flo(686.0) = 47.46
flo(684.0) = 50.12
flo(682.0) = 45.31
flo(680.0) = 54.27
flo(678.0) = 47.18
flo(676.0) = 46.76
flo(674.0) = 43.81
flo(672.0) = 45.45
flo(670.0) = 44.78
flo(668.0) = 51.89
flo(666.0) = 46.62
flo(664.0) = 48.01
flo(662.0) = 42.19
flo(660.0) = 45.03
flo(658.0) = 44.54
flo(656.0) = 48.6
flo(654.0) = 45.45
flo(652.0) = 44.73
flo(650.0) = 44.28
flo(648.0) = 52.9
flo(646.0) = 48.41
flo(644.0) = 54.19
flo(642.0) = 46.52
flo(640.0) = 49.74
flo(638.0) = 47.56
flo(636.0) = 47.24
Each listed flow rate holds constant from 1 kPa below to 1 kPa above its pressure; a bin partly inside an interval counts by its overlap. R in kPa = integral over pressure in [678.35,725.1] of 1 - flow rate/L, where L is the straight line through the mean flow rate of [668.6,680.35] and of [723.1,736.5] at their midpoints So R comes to -3.51 kPa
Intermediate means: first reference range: 46.8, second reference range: 54.6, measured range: 54.4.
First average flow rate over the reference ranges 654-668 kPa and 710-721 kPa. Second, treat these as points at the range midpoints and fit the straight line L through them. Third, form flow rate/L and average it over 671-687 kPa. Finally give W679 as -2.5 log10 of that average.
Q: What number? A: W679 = 0.04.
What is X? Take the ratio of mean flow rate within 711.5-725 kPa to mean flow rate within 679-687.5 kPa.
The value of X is 1.1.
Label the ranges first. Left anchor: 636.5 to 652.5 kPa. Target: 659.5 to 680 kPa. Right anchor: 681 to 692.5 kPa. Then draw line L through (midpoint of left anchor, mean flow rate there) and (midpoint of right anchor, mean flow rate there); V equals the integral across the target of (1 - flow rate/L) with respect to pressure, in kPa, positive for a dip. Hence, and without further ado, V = 1.29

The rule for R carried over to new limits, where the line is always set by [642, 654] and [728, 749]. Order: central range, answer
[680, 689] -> 0.30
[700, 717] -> -1.52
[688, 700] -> -1.18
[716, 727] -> -0.26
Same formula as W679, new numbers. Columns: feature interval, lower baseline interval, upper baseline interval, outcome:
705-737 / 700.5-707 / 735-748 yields 0.00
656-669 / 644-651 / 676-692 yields 0.07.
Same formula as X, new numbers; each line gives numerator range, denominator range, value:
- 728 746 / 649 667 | 1.18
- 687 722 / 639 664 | 1.18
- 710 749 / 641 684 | 1.15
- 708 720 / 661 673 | 1.20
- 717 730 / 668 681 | 1.14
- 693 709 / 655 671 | 1.23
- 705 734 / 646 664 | 1.19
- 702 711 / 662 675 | 1.26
